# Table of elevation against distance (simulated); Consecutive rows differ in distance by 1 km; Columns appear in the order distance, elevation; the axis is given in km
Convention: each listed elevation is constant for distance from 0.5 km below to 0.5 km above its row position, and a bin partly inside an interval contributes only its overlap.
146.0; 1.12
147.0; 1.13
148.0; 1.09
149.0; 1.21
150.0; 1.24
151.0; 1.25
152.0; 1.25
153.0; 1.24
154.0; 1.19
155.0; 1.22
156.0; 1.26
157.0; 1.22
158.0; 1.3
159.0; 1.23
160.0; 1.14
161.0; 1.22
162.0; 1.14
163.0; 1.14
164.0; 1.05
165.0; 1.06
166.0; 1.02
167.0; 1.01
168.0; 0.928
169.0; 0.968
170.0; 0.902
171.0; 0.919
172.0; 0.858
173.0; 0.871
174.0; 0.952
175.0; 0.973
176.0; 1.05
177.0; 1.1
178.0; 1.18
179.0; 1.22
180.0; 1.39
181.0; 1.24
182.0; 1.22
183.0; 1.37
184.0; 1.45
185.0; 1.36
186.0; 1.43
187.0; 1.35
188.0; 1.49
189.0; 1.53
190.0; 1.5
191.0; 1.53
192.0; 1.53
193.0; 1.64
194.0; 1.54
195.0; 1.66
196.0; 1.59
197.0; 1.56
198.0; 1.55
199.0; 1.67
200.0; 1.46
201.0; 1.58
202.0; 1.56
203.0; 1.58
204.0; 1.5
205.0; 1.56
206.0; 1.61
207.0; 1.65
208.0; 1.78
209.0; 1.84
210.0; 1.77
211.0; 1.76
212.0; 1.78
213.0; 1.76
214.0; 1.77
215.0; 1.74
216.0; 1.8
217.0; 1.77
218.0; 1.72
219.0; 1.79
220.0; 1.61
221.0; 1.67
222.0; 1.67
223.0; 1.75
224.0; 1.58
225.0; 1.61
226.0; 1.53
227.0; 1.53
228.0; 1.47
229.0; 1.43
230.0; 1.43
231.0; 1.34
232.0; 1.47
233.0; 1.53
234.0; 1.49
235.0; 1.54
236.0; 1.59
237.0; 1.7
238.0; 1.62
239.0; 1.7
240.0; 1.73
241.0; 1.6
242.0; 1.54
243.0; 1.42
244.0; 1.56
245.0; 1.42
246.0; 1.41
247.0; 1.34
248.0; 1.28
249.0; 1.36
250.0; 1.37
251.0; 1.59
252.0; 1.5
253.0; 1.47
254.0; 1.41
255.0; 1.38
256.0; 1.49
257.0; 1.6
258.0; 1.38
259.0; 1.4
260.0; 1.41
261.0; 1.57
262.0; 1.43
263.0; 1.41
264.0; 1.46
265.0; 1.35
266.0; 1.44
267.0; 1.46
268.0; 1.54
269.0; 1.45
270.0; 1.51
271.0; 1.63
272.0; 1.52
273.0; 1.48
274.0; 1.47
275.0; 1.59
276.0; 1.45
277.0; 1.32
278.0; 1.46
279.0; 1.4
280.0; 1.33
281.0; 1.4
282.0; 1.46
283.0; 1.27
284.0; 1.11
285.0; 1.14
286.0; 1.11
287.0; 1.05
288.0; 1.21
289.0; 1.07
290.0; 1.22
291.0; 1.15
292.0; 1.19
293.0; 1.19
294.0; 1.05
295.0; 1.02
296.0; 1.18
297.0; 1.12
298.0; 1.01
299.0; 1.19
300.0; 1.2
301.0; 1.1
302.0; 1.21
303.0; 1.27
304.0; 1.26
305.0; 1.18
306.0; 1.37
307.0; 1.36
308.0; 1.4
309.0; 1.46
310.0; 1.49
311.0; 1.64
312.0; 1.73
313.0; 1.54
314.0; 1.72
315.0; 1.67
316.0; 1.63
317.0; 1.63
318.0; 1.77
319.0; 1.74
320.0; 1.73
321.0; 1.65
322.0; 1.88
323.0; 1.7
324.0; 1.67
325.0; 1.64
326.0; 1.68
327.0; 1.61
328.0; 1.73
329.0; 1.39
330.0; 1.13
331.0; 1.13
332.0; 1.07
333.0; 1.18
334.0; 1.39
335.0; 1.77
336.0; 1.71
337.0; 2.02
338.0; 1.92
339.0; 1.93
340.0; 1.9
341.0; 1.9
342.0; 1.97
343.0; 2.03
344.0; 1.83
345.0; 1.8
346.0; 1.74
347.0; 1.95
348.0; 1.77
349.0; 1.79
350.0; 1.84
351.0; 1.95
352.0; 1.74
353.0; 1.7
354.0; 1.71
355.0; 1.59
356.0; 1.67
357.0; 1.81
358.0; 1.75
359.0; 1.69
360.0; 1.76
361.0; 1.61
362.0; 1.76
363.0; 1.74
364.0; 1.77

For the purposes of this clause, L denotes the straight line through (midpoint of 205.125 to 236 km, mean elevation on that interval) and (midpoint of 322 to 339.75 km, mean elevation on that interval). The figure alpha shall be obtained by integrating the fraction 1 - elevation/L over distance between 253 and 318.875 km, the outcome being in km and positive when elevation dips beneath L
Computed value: 9.5 km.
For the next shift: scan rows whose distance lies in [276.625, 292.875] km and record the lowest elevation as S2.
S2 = 1.05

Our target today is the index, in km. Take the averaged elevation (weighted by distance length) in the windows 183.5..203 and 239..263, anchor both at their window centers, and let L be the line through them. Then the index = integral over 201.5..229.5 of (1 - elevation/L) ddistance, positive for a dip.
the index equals -3.0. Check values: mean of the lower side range 1.53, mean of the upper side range 1.47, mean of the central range 1.66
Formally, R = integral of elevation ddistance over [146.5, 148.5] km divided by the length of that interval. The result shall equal 1.11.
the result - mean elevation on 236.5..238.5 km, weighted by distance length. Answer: 1.66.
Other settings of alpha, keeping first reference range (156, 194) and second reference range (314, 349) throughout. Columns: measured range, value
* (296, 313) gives 3.08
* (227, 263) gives -1.63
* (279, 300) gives 5.08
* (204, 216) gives -3.72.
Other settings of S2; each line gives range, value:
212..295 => 1.02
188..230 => 1.43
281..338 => 1.01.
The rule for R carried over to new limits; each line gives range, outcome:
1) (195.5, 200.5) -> 1.57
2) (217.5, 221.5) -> 1.7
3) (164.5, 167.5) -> 1.03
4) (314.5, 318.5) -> 1.67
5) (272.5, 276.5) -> 1.5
